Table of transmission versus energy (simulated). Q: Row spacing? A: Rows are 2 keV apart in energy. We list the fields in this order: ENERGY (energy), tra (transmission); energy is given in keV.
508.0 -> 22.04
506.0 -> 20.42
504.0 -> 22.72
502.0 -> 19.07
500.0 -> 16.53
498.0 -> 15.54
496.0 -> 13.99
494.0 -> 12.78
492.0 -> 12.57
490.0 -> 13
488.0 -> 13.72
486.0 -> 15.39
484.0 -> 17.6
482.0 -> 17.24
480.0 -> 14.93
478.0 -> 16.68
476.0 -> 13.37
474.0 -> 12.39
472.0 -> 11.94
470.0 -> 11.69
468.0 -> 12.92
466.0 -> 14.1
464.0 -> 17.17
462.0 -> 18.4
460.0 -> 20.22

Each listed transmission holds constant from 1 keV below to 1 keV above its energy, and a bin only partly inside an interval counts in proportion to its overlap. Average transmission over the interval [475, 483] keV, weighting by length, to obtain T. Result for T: 15.6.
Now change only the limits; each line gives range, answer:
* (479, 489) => 15.8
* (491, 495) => 12.7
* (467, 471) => 12.3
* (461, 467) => 16.6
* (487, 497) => 13.2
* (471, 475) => 12.2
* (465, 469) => 13.5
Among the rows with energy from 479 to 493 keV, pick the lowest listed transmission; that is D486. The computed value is 12.57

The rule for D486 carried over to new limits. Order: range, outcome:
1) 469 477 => 11.69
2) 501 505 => 19.07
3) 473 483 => 12.39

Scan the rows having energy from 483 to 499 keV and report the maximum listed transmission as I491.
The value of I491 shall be 17.6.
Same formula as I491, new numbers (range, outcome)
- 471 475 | 12.39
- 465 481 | 16.68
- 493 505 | 22.72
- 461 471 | 18.4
